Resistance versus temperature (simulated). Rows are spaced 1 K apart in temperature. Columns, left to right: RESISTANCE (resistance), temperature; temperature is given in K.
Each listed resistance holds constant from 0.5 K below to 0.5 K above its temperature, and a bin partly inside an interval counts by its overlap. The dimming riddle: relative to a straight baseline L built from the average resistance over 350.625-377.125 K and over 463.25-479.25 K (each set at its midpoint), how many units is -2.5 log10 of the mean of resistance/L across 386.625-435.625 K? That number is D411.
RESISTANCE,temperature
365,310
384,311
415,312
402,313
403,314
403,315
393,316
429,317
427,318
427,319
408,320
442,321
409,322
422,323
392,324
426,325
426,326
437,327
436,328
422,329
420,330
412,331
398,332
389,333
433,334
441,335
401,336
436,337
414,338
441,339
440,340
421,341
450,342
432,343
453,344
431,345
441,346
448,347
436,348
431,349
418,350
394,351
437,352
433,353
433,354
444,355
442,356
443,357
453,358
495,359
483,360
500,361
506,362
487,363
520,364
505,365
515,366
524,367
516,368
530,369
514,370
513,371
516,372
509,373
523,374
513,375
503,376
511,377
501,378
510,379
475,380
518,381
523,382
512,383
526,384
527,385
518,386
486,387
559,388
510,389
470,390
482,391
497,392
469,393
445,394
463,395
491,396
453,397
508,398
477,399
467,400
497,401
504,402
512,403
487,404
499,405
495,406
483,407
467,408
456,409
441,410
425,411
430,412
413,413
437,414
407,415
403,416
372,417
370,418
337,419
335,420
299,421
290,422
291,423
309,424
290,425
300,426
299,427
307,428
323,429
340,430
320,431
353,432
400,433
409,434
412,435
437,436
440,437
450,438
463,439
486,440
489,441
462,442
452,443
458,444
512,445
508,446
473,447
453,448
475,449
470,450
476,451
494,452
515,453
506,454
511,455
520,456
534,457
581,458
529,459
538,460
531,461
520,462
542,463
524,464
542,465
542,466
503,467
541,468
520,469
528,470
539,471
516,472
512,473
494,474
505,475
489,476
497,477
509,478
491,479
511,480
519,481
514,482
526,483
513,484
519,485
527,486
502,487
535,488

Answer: 0.19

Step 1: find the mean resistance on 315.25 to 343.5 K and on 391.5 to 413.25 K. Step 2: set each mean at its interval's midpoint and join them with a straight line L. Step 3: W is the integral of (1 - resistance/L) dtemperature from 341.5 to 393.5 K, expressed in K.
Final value -4.1 K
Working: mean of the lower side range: 422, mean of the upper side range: 472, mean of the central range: 484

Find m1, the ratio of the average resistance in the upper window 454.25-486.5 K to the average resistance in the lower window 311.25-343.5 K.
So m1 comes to 1.24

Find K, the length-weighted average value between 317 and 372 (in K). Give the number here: 448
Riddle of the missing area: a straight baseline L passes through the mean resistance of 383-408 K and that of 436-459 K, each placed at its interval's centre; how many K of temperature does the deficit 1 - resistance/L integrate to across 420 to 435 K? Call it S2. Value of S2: 4.98 K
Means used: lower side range 493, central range 327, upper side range 487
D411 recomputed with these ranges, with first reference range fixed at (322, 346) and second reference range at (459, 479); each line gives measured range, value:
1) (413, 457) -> 0.20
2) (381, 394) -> -0.09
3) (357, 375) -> -0.13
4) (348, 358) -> 0.02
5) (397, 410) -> -0.02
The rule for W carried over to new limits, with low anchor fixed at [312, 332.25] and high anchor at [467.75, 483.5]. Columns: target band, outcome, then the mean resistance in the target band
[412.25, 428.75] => 4.7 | 342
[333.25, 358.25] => -0.1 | 433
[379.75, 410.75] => -1.9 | 490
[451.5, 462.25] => -0.5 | 525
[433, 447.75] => 1.0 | 459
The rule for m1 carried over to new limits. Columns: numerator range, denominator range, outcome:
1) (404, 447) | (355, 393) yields 0.80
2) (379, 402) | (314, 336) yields 1.18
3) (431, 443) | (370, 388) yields 0.84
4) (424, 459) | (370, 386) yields 0.86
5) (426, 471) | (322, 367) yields 1.06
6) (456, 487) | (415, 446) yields 1.36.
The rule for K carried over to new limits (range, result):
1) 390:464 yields 443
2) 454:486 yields 521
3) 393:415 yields 468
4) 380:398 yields 497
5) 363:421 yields 479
